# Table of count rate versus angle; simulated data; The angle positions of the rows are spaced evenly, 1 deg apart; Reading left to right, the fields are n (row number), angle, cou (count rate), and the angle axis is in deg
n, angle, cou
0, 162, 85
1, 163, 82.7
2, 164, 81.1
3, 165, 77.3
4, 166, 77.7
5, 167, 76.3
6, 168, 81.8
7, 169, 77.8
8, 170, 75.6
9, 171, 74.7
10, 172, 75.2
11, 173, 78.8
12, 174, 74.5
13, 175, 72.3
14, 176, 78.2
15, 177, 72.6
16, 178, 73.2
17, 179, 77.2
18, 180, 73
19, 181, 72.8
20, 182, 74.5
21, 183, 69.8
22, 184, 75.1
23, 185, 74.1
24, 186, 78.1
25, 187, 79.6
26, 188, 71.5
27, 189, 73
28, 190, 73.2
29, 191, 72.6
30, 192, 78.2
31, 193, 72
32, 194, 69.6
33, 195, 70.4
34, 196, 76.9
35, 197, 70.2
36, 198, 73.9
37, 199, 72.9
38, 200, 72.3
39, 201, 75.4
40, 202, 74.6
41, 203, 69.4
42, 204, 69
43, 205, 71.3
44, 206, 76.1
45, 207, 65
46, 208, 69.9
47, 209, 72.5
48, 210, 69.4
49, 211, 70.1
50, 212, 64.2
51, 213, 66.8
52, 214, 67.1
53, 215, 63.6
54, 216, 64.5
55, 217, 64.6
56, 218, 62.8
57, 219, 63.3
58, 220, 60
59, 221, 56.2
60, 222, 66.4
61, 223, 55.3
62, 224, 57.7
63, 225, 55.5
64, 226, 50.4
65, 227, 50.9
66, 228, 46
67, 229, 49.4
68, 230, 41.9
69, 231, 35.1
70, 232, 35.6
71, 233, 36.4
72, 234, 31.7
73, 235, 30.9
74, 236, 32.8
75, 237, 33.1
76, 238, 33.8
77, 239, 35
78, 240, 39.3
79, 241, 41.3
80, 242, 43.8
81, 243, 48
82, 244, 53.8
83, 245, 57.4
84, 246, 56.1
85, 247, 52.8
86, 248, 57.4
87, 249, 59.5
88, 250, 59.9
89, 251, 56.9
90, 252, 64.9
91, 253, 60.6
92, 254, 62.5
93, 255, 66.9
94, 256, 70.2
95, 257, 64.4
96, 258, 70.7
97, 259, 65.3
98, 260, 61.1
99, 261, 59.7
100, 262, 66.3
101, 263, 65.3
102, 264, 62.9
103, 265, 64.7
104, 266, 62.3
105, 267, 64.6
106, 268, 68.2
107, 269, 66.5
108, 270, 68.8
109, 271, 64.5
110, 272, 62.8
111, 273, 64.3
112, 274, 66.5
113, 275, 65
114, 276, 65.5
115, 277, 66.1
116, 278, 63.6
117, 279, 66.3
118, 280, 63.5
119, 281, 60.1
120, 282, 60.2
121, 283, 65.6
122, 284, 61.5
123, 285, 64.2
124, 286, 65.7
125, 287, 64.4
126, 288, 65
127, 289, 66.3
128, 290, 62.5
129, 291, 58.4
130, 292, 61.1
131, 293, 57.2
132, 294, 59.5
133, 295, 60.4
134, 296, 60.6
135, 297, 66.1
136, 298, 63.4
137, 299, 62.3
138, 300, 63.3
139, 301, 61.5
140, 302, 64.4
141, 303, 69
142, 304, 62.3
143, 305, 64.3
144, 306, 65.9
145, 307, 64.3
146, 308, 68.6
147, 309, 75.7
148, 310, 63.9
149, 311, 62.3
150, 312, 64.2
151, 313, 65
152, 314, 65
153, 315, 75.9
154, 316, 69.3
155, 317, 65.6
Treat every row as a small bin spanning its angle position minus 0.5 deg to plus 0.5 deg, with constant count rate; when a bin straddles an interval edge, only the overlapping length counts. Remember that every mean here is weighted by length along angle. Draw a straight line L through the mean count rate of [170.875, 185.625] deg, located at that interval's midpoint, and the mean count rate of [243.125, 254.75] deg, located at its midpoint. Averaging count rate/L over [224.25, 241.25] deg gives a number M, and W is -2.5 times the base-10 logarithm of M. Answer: 0.47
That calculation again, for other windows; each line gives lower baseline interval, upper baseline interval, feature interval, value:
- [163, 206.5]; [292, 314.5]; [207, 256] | 0.291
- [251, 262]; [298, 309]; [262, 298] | 0.016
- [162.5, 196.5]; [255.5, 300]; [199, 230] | 0.122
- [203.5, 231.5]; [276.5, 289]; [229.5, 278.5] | 0.130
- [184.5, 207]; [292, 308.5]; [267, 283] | 0.014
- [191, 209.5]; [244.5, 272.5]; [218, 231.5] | 0.271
